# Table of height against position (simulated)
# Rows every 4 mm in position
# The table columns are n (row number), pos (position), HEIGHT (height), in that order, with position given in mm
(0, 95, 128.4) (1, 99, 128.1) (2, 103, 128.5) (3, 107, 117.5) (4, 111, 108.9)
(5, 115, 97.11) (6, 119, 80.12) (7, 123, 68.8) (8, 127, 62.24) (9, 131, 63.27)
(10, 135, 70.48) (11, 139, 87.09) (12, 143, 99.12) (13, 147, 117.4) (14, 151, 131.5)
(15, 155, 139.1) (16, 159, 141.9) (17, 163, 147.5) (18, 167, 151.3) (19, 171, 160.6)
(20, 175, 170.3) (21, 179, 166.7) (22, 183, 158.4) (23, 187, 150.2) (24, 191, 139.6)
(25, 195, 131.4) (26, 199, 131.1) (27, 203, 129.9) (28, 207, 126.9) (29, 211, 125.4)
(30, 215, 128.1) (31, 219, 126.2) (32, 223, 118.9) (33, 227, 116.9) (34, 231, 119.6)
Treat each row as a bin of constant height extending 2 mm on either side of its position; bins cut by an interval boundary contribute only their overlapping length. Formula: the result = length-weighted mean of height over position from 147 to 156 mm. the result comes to 131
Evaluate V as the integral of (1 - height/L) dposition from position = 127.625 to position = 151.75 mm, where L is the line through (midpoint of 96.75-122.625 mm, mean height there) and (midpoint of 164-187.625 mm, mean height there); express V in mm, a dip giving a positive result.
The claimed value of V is 7.5 mm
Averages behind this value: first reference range 108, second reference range 160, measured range 91.1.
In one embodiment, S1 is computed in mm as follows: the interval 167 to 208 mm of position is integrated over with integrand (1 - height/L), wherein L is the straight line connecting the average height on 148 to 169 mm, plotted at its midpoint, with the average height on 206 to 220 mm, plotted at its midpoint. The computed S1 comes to -4.2 mm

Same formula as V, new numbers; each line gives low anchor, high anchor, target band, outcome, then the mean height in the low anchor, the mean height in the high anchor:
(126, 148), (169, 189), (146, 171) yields -3.7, 82.7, 161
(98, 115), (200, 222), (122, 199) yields -1.3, 118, 127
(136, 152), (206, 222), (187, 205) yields -2.1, 105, 126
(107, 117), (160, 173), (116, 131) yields 5.7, 106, 152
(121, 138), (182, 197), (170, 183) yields -3.9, 67.4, 144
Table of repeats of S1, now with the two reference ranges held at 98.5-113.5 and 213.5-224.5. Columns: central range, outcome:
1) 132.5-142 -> 3.19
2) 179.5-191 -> -2.85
